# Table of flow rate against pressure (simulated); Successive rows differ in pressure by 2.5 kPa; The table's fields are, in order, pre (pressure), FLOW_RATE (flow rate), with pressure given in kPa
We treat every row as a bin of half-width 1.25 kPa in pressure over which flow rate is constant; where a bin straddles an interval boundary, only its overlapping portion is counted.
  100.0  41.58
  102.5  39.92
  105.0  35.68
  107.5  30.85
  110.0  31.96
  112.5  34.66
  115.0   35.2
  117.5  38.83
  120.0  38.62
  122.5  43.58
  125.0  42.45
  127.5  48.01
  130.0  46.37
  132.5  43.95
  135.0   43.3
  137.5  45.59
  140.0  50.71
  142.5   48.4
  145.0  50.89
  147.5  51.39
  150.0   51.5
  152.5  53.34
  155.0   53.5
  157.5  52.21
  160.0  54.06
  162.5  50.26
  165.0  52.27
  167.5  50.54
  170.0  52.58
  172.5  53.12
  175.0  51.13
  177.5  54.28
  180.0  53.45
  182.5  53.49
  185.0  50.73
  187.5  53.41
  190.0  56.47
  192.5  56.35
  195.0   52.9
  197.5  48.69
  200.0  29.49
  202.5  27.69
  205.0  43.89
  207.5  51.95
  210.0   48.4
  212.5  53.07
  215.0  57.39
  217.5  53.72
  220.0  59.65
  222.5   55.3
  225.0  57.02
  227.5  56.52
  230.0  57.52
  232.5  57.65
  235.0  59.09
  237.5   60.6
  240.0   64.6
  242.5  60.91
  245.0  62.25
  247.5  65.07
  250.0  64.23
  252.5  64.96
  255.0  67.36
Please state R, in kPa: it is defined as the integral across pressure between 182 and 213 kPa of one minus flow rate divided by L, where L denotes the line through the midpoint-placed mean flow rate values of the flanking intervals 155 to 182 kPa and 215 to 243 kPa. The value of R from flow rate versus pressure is 4.1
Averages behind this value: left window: 52.5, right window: 58.3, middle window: 47.9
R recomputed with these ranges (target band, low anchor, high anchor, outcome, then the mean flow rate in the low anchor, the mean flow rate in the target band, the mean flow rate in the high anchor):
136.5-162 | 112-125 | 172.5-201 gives -3.9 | 38.8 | 51.2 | 51.2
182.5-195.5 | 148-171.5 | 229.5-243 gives 0.3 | 52.2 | 54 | 60.2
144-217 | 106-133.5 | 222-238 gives -2.3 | 39.4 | 50.7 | 57.6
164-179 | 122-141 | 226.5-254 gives -0.3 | 45.5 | 52.3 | 61.3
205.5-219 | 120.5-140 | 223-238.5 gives 0.7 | 44.9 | 52.5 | 57.9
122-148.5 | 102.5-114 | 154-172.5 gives -2.4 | 34.1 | 46.8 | 52.2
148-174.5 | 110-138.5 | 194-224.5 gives -4.6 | 41.4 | 52.3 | 48.7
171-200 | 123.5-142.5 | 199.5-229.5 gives -2.0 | 45.9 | 52.1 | 50.2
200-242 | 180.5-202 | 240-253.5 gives 2.9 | 49.5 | 53.4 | 63.6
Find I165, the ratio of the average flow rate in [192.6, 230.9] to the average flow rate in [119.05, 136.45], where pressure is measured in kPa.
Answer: 1.1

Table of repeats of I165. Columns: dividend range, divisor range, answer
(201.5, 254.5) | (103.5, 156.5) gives 1.29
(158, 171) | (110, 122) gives 1.41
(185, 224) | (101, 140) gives 1.24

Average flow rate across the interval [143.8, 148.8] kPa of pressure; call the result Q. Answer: 51.1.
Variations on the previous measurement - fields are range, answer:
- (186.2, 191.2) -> 54.9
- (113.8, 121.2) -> 37.6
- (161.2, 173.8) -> 51.8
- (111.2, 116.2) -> 34.9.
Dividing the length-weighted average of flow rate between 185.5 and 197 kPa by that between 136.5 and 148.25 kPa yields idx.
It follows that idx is 1.10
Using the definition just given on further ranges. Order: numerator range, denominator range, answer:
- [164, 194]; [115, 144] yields 1.20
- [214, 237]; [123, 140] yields 1.26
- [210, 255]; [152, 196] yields 1.12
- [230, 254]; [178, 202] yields 1.24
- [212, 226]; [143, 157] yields 1.08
